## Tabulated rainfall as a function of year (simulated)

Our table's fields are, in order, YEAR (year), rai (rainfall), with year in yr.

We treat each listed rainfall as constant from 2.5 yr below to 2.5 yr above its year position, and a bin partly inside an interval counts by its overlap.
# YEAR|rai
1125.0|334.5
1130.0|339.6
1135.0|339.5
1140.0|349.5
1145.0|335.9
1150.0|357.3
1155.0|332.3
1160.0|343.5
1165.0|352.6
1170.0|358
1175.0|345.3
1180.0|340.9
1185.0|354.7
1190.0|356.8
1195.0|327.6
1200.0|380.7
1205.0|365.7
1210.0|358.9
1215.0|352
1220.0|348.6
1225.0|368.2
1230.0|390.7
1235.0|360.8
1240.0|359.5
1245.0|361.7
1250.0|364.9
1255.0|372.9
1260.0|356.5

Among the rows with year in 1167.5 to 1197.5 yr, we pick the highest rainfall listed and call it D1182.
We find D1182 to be 358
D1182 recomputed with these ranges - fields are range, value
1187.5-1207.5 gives 380.7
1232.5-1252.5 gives 364.9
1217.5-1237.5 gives 390.7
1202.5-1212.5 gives 365.7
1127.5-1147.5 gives 349.5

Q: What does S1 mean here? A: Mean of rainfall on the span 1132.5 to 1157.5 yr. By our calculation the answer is 343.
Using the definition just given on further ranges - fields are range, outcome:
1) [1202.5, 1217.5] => 359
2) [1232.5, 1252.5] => 362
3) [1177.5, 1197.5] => 345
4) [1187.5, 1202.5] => 355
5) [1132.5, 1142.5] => 344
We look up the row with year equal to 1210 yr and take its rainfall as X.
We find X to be 358.9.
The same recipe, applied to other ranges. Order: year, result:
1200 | 380.7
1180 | 340.9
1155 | 332.3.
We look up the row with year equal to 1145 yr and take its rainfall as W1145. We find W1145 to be 335.9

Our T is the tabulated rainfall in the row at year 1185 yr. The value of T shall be 354.7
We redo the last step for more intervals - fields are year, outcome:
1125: 334.5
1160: 343.5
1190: 356.8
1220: 348.6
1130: 339.6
